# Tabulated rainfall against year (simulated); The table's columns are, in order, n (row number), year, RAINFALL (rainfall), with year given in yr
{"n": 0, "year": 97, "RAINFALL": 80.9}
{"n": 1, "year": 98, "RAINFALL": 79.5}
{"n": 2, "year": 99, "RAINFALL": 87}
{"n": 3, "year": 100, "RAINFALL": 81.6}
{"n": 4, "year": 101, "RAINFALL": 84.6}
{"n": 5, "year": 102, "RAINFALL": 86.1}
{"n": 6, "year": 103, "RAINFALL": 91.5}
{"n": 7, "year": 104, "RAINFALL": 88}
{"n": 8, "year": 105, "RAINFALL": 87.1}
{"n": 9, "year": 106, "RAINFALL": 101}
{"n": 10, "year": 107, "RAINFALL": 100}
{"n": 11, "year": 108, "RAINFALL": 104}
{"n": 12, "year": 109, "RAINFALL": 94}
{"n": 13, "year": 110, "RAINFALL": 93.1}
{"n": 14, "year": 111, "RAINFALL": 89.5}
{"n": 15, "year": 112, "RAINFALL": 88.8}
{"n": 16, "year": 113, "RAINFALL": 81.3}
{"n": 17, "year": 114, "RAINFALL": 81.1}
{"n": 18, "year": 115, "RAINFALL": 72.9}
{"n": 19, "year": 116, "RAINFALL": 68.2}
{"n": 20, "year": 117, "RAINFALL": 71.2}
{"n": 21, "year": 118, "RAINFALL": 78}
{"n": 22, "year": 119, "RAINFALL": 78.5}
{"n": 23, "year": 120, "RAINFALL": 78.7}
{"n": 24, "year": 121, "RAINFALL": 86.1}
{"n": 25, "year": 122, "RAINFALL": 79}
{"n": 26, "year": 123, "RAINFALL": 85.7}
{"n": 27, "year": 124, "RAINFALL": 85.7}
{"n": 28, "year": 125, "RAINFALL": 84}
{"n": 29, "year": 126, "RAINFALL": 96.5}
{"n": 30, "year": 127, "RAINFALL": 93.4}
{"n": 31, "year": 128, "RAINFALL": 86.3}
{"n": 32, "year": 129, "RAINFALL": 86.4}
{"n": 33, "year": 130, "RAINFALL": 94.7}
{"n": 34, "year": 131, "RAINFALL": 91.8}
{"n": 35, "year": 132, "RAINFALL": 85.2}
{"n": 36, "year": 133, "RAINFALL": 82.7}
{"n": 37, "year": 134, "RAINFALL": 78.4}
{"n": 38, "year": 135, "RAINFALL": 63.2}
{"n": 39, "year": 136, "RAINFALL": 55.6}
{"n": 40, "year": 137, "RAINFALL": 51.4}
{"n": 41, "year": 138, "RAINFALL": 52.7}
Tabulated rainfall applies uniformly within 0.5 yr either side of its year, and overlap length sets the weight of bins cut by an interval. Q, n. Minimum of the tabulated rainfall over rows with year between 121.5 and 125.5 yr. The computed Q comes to 79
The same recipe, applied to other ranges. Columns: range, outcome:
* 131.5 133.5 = 82.7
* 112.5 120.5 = 68.2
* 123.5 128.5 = 84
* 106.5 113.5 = 81.3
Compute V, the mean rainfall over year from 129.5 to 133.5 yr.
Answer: 88.6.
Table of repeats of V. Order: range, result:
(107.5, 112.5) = 93.9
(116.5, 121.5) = 78.5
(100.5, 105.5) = 87.5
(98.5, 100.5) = 84.3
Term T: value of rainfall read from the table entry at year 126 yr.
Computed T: 96.5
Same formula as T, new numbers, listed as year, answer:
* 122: 79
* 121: 86.1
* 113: 81.3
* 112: 88.8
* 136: 55.6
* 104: 88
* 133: 82.7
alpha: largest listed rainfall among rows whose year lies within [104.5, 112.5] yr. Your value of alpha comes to 104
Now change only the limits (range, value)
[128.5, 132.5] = 94.7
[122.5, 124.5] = 85.7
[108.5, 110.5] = 94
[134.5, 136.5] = 63.2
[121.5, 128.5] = 96.5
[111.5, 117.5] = 88.8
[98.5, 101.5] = 87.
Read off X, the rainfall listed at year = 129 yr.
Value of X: 86.4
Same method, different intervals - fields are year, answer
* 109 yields 94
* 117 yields 71.2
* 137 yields 51.4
